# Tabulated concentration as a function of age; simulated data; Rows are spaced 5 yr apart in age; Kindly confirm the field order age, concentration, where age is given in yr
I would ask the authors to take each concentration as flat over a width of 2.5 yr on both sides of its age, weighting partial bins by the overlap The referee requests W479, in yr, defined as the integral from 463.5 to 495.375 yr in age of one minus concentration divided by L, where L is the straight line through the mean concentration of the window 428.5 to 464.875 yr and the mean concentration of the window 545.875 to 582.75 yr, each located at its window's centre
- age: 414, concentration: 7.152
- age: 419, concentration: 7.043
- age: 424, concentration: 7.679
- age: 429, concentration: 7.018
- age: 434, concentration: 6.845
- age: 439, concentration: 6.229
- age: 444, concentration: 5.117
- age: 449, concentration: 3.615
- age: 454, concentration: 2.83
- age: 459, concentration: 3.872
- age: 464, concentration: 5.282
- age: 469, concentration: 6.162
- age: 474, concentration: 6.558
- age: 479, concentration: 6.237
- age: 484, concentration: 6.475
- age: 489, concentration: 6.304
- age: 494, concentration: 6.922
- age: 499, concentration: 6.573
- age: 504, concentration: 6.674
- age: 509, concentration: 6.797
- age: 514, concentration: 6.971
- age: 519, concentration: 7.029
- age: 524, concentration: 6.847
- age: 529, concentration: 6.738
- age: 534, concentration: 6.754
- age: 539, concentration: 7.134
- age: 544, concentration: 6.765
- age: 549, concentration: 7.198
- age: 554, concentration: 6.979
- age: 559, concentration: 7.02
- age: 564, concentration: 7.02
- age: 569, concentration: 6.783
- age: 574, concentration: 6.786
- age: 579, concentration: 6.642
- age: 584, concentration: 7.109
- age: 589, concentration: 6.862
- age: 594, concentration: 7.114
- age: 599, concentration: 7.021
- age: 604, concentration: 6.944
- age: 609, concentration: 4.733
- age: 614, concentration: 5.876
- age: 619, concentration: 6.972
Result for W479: -4.5 yr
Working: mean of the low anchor 4.99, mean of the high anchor 6.92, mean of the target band 6.32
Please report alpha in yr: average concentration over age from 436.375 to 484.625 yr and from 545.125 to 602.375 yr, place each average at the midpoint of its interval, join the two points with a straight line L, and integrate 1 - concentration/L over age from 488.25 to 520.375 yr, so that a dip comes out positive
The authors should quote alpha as -4.89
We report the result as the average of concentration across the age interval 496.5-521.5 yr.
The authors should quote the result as 6.81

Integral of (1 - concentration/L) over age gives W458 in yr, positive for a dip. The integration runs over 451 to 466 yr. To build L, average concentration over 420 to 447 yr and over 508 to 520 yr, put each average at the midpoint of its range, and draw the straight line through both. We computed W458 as 6.15 yr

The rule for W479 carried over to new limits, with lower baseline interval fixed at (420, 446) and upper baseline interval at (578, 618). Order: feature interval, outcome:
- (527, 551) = -1.23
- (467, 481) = 0.60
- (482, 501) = 0.09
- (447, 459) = 5.95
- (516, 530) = -0.64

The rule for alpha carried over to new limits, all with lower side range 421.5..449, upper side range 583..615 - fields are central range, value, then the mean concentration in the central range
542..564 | -1.8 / 7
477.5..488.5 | 0.0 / 6.36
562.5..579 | -0.8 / 6.82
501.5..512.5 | -0.6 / 6.76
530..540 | -0.7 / 6.88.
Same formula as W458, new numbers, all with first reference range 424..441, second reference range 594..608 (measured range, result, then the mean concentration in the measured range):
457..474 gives 3.7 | 5.36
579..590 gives -0.2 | 6.92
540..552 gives -0.4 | 7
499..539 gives -0.1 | 6.83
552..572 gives -0.5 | 6.95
